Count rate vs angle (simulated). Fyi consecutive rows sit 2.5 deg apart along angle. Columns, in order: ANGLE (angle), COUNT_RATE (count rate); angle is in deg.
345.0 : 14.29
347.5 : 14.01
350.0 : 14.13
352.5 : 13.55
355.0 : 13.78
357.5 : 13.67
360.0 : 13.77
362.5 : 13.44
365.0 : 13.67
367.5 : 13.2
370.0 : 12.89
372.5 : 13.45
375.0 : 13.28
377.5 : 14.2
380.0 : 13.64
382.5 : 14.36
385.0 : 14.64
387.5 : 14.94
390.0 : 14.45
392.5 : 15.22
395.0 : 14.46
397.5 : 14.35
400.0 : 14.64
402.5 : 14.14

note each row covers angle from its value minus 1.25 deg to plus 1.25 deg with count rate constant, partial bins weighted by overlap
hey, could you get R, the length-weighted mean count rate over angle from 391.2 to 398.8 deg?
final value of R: 14.7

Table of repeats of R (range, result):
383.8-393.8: 14.8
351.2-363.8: 13.6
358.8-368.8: 13.5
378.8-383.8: 14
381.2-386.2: 14.5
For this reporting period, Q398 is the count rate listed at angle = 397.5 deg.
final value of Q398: 14.35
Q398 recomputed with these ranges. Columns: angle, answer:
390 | 14.45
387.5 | 14.94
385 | 14.64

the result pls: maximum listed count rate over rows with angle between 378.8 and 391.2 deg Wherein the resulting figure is 14.94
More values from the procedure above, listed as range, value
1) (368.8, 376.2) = 13.45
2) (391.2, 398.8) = 15.22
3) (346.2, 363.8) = 14.13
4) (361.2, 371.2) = 13.67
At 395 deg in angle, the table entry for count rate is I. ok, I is 14.46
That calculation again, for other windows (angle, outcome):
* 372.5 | 13.45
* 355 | 13.78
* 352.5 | 13.55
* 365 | 13.67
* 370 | 12.89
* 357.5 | 13.67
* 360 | 13.77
